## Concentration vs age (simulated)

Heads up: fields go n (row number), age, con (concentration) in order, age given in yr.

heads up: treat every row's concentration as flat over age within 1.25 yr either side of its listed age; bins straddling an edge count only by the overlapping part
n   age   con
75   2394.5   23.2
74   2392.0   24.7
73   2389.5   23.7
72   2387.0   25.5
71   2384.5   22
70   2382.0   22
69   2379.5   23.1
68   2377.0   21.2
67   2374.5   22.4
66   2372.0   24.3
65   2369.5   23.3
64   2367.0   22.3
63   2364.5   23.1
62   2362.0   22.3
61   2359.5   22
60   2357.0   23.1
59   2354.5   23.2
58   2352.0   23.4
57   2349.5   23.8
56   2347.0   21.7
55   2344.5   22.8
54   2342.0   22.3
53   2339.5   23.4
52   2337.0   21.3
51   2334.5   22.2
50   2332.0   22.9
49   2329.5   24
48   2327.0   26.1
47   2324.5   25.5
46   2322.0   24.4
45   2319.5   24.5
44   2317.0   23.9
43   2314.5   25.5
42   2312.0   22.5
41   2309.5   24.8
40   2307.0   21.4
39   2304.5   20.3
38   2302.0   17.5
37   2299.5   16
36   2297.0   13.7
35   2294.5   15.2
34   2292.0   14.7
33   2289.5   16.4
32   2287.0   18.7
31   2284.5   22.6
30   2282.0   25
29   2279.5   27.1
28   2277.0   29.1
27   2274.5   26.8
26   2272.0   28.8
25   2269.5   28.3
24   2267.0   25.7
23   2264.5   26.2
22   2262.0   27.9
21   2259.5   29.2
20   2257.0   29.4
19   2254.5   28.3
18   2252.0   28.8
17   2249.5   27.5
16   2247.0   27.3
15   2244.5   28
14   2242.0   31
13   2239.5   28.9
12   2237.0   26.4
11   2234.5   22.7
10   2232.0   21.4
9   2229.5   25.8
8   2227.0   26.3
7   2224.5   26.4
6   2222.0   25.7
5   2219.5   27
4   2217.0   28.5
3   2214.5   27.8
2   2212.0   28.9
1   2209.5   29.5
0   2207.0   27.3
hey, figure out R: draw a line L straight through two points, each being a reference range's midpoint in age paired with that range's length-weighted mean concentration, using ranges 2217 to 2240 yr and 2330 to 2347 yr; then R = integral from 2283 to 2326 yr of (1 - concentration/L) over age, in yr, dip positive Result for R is 5.3 yr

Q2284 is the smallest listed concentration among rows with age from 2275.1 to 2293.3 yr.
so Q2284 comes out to 14.7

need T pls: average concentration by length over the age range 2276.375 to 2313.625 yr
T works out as 20.2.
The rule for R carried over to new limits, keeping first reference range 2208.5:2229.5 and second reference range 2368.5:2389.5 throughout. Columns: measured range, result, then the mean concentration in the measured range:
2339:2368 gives 1.1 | 22.8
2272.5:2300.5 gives 5.3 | 20.7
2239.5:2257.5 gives -1.4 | 28.6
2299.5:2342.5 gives 2.9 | 22.9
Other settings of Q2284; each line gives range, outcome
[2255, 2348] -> 13.7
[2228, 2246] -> 21.4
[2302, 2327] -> 17.5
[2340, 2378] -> 21.2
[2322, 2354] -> 21.3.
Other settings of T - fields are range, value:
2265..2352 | 22.7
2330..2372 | 22.8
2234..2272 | 27.8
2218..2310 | 24.5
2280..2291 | 21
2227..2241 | 25.3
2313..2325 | 24.7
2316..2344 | 23.7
